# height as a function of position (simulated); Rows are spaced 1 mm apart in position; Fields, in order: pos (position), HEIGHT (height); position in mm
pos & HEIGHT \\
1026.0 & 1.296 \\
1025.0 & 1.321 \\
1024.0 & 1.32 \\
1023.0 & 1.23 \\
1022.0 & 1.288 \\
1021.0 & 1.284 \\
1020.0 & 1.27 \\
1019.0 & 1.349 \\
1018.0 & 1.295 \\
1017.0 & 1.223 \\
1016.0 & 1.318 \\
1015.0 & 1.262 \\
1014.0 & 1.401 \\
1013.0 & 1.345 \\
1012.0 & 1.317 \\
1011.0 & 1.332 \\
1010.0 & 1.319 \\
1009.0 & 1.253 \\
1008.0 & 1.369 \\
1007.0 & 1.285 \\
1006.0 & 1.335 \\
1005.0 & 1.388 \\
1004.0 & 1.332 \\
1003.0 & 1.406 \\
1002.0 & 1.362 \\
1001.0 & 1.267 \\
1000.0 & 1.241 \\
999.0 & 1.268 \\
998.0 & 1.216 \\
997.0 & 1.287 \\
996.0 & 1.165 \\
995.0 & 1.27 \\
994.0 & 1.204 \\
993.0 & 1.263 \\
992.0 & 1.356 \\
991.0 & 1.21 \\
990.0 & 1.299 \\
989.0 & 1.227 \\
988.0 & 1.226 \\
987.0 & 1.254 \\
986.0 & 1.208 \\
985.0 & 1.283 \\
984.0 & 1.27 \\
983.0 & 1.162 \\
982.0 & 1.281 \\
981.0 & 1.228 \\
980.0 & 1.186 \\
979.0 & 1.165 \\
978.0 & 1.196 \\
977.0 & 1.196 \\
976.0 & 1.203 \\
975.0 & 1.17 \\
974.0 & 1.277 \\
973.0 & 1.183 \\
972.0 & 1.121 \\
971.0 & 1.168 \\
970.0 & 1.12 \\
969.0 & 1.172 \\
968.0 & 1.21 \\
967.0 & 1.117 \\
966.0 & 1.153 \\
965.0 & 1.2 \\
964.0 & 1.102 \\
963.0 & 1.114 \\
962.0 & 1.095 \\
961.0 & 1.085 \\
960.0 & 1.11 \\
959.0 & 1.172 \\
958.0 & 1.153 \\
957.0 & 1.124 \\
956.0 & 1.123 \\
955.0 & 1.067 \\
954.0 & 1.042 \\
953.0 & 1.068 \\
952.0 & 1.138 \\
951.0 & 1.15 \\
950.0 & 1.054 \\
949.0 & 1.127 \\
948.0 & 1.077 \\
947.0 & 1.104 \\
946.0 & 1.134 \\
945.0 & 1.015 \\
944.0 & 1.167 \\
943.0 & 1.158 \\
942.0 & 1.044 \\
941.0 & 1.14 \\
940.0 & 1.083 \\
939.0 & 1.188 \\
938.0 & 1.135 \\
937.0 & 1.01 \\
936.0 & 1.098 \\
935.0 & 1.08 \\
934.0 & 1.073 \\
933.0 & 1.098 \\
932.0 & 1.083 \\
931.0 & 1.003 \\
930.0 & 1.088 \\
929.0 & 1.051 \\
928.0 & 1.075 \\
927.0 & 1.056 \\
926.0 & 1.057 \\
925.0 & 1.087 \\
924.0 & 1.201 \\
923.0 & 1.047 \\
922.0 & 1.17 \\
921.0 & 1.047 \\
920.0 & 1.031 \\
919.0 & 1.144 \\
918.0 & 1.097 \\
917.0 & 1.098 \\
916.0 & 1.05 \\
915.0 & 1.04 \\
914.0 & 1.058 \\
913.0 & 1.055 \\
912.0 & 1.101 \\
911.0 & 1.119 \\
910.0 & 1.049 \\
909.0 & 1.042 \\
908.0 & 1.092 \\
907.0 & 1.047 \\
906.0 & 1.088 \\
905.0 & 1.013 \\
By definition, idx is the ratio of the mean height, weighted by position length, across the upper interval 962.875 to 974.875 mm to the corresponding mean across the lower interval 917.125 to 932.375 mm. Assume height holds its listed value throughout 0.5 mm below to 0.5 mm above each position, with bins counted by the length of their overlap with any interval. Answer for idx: 1.07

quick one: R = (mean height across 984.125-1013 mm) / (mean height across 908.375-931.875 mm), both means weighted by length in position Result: 1.19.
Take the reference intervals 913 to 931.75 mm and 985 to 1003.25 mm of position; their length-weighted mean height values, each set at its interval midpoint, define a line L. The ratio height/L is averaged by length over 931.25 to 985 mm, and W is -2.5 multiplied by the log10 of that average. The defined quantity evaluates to 0.03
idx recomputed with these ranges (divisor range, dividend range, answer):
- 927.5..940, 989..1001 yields 1.16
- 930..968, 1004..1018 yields 1.19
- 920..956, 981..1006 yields 1.16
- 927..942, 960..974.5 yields 1.06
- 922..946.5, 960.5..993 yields 1.10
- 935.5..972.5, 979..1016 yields 1.14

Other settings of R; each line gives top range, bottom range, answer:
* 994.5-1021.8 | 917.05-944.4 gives 1.19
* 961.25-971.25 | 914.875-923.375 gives 1.06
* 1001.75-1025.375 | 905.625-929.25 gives 1.22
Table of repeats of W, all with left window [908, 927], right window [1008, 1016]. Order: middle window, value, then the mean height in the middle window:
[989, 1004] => 0.01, 1.27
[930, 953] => 0.04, 1.1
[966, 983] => 0.04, 1.19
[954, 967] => 0.07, 1.12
